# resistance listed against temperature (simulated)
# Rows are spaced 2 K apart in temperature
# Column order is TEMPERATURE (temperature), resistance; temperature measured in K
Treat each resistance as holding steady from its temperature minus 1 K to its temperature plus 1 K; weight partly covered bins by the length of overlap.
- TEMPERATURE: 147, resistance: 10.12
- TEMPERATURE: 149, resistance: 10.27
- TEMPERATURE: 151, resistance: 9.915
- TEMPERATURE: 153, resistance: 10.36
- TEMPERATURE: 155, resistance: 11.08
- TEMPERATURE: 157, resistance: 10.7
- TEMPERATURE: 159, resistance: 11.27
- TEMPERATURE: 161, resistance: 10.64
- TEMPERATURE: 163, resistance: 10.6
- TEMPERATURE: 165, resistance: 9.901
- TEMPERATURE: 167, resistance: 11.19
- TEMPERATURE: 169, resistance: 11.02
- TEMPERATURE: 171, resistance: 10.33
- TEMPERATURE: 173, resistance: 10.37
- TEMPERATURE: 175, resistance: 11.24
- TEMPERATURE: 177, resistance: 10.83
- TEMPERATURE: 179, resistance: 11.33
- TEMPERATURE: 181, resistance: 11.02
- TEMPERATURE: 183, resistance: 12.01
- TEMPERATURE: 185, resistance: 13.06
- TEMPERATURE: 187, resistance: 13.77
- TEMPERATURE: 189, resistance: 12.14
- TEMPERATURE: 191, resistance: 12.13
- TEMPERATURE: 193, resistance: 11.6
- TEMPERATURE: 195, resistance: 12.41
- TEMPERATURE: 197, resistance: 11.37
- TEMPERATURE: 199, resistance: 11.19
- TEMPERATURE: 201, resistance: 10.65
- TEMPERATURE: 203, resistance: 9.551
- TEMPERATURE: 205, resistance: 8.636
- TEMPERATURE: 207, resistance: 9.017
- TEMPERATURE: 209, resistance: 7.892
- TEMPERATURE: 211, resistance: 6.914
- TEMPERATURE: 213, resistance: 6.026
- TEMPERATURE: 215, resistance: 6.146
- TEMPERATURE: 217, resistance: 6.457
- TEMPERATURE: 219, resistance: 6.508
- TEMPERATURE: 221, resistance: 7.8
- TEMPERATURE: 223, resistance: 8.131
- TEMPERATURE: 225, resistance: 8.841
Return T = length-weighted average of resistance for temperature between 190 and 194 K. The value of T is 11.9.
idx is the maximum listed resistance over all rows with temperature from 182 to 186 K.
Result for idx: 13.06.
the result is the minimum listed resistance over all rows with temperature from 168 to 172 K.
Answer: 10.33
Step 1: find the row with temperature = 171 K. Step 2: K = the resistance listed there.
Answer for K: 10.33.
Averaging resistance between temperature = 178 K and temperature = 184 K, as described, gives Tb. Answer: 11.5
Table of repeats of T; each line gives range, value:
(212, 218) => 6.21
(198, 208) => 9.81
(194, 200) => 11.7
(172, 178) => 10.8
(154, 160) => 11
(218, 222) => 7.15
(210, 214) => 6.47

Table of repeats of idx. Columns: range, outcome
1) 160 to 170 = 11.19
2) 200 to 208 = 10.65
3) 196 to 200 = 11.37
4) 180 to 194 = 13.77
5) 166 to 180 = 11.33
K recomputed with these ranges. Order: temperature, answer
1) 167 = 11.19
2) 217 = 6.457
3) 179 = 11.33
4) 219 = 6.508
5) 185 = 13.06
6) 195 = 12.41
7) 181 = 11.02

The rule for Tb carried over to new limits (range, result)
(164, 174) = 10.6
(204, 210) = 8.51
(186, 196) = 12.4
